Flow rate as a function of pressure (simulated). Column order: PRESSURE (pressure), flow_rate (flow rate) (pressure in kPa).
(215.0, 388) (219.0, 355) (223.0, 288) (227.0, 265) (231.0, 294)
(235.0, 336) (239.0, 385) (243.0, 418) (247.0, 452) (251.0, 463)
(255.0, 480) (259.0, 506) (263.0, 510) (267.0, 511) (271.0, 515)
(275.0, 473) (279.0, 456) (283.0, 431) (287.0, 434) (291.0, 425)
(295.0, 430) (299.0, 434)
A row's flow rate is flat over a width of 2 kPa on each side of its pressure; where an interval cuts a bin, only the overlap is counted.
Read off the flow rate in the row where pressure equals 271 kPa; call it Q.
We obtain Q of 515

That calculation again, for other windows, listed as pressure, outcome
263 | 510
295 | 430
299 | 434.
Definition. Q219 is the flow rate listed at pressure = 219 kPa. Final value 355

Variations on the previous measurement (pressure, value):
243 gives 418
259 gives 506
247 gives 452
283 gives 431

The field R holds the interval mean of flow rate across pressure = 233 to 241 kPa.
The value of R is 360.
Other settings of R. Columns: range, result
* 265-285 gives 477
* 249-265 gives 490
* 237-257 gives 440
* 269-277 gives 494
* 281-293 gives 430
